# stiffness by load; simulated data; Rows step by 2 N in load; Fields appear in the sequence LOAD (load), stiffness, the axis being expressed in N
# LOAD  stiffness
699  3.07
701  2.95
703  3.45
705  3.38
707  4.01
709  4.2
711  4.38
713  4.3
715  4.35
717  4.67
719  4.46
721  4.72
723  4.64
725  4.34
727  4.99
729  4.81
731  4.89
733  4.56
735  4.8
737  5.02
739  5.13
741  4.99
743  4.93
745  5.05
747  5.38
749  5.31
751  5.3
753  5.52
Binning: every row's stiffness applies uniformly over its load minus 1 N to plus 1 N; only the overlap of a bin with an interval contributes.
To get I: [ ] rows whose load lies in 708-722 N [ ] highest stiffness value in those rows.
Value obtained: 4.72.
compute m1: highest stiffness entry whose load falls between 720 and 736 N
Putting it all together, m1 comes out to 4.99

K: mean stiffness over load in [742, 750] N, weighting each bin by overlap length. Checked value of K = 5.17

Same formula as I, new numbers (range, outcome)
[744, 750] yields 5.38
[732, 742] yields 5.13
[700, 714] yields 4.38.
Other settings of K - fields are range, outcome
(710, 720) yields 4.43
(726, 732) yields 4.9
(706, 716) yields 4.25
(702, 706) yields 3.42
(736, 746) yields 5.02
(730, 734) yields 4.72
